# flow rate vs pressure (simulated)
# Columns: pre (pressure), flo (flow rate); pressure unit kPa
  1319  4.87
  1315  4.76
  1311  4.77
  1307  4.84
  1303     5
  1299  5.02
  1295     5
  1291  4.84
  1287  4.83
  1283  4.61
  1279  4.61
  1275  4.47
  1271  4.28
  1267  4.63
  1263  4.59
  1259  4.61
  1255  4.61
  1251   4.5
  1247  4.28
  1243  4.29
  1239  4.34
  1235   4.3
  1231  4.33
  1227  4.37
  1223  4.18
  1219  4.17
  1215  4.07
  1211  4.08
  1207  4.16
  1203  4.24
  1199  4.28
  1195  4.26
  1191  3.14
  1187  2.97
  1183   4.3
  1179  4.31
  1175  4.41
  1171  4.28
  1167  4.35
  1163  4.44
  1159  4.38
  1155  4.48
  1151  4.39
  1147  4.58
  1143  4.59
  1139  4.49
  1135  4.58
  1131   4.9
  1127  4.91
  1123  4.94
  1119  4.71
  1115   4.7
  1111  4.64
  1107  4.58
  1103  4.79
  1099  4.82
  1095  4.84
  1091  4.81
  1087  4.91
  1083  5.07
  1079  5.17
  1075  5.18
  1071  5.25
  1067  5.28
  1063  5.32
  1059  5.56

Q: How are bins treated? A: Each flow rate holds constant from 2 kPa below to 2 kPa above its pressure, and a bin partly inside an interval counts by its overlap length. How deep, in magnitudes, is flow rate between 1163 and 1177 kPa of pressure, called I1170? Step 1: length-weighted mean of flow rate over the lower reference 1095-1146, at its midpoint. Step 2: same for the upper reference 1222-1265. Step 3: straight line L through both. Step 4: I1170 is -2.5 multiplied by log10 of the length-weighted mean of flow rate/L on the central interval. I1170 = 0.06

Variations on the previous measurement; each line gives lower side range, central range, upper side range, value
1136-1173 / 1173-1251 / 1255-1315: 0.11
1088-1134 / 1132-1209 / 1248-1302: 0.12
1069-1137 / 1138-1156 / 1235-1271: 0.06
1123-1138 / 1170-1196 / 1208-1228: 0.13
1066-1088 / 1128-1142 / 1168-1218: -0.02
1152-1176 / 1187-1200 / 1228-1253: 0.17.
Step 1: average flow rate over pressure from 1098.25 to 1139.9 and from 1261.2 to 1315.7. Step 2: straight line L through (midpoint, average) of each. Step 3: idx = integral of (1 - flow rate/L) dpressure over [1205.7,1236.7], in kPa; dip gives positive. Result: 3.4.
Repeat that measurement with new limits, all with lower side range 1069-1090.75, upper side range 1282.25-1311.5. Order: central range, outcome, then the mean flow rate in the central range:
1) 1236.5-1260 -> 2.4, 4.43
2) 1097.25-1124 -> 1.7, 4.73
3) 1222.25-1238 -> 2.0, 4.31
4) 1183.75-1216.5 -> 7.0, 3.91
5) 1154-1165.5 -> 1.3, 4.43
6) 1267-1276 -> 0.9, 4.42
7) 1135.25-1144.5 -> 0.9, 4.54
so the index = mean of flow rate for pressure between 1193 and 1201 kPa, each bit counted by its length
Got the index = 4.27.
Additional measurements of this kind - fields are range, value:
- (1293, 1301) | 5.01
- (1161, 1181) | 4.36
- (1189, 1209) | 4.02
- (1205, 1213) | 4.12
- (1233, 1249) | 4.3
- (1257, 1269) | 4.61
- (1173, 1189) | 4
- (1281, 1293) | 4.76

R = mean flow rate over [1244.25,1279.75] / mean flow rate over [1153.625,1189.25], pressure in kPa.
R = 1.07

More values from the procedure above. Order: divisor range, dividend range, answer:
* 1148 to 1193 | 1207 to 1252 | 1.03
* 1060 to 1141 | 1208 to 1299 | 0.91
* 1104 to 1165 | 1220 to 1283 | 0.96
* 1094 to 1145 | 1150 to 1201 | 0.88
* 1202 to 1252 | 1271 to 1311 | 1.12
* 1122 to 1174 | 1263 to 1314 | 1.04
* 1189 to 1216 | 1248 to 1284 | 1.13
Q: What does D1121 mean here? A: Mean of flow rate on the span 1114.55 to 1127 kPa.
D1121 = 4.81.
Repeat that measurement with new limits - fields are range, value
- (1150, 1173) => 4.39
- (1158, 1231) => 4.13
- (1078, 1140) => 4.8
